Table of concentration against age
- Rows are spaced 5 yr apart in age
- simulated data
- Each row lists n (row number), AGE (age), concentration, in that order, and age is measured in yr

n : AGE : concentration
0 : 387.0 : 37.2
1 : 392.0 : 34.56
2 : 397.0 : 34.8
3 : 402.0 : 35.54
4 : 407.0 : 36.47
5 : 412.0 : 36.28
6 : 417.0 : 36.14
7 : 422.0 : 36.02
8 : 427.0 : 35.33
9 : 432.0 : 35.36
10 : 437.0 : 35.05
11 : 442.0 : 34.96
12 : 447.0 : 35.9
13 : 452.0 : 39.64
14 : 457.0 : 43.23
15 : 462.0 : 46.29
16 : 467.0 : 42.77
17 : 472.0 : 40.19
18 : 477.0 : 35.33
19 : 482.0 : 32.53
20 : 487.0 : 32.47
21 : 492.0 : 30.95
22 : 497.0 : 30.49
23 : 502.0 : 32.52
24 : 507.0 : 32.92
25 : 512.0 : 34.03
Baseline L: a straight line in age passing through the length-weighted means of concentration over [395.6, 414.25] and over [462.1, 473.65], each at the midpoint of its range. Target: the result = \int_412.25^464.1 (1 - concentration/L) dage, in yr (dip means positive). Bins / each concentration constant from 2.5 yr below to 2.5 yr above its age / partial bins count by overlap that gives 2.3 yr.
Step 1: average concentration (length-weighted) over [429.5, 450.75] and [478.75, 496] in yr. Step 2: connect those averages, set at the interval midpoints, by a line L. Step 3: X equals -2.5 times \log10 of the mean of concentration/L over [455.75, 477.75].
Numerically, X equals -0.24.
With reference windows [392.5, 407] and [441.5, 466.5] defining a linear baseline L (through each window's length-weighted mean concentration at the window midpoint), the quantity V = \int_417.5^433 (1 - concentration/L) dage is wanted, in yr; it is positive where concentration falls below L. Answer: 0.9 yr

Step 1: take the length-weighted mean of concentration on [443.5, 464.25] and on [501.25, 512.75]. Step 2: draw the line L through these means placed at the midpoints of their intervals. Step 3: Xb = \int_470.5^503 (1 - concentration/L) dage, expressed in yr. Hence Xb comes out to 2.5 yr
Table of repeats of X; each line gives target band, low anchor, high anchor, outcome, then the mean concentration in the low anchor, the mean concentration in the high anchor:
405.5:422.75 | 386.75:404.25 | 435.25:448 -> -0.03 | 35.3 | 35.2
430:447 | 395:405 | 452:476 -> 0.12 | 35.3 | 42.3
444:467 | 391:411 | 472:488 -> -0.18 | 35.5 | 34.6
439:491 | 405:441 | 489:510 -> -0.14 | 35.8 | 31.8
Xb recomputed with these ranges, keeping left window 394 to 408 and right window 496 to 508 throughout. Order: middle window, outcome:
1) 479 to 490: 0.0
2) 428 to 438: -0.3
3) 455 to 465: -3.4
